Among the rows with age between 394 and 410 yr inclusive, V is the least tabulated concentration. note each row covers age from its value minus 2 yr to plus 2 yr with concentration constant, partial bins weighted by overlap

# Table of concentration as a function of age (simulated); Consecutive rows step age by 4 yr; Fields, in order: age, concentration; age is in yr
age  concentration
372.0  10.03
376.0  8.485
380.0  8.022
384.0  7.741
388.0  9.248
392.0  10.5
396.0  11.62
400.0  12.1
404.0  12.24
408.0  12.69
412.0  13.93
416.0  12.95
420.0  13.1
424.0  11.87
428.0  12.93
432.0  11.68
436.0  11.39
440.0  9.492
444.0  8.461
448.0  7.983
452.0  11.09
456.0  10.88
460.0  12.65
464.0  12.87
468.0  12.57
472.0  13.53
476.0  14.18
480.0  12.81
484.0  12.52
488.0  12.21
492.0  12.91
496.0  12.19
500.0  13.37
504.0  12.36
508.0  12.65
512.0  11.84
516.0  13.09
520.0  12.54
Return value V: 11.62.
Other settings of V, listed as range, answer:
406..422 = 12.69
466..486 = 12.52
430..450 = 7.983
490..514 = 11.84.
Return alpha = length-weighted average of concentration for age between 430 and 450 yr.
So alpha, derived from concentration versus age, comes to 9.8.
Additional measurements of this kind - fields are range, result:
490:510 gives 12.7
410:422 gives 13.3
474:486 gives 13.2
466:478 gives 13.4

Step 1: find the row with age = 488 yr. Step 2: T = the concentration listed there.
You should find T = 12.21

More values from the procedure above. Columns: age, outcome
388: 9.248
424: 11.87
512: 11.84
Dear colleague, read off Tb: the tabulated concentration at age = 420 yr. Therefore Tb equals 13.1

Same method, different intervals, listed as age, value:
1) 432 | 11.68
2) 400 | 12.1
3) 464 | 12.87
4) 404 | 12.24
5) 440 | 9.492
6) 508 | 12.65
